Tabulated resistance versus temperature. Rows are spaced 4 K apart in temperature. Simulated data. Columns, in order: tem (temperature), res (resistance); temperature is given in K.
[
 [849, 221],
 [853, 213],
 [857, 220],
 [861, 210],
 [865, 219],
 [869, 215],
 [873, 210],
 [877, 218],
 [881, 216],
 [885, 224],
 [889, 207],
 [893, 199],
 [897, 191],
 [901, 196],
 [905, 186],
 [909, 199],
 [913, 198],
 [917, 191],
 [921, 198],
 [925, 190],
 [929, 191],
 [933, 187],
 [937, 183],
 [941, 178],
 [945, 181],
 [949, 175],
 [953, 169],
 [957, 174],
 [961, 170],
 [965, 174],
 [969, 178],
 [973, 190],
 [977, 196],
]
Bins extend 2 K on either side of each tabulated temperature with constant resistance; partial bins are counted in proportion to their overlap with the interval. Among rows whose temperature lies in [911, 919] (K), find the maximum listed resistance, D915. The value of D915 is 198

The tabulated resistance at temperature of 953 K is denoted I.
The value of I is 169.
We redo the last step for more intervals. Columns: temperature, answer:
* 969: 178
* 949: 175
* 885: 224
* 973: 190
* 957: 174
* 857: 220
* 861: 210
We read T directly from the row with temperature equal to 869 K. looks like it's 215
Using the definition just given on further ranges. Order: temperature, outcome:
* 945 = 181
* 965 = 174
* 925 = 190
